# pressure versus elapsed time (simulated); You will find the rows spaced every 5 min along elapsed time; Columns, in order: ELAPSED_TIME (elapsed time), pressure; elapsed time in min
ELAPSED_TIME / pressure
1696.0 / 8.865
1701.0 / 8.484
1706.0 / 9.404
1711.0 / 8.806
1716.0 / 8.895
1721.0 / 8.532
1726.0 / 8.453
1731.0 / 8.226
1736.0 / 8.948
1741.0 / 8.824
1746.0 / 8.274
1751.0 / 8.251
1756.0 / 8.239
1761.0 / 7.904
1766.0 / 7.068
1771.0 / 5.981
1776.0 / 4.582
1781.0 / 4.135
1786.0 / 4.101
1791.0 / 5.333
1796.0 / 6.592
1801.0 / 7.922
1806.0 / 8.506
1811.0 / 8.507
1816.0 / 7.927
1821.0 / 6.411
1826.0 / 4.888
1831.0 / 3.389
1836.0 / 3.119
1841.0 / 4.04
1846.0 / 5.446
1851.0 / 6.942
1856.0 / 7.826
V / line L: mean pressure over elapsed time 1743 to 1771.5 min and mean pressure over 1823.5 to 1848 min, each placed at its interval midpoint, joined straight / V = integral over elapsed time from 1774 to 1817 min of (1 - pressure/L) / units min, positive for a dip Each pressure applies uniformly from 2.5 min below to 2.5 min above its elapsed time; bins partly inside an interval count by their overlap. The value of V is -4.22 min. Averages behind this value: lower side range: 7.76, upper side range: 4.15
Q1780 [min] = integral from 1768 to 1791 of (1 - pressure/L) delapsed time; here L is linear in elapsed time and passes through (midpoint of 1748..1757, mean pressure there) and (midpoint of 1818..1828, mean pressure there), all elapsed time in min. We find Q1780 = 7.9 min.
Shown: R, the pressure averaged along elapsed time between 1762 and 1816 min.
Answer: 6.39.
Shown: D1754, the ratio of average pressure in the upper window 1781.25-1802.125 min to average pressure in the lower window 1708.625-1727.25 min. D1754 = 0.65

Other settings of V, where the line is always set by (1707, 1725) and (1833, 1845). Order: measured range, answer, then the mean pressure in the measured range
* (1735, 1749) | -1.6 min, 8.64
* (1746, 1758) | -1.5 min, 8.25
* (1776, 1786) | 3.1 min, 4.24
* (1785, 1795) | 1.2 min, 5.09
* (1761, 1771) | -0.4 min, 7.01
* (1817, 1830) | -3.5 min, 5.65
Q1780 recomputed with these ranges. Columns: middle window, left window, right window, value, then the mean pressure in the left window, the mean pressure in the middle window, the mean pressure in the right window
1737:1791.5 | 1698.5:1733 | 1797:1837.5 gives 6.8 min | 8.69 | 6.72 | 6.42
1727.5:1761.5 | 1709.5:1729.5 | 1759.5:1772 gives -2.8 min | 8.64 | 8.41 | 7.03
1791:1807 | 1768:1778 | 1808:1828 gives -2.2 min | 5.41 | 7.23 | 7.02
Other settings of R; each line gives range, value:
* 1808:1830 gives 6.73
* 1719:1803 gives 7.13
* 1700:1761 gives 8.59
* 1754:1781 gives 6.48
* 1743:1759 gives 8.26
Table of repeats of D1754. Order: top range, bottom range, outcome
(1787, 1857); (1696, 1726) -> 0.70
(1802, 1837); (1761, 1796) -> 1.15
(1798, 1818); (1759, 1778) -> 1.28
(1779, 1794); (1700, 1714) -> 0.51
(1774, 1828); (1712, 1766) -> 0.75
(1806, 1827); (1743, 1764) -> 0.89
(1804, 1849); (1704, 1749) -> 0.67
